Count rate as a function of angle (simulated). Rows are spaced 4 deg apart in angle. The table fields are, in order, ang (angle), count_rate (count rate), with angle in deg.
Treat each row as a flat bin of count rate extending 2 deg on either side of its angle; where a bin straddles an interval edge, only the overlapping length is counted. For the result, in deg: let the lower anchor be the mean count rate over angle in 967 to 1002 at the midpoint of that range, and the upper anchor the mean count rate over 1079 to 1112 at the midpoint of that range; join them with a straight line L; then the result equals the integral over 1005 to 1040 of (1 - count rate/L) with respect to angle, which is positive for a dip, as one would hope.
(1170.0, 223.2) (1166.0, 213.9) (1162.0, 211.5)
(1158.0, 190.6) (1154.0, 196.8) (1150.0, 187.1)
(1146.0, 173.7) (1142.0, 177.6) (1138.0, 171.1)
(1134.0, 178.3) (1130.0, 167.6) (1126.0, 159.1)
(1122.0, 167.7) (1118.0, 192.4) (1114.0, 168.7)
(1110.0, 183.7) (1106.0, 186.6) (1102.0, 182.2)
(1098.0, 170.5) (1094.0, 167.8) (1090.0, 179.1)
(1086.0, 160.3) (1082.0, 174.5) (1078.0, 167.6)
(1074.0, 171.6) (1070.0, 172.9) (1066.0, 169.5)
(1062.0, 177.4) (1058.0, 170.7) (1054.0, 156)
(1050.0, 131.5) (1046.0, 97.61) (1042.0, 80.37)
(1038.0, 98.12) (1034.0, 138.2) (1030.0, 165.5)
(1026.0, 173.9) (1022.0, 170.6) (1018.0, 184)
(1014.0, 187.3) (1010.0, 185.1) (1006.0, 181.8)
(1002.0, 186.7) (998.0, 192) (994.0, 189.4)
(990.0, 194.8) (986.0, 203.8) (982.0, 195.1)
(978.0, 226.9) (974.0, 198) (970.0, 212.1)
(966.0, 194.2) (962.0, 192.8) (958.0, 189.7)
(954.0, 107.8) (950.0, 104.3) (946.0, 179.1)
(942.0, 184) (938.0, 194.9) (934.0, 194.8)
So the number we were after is 5.0 deg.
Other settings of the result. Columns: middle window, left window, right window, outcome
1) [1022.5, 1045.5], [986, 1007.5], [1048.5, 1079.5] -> 5.91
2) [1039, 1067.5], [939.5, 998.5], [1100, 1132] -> 6.50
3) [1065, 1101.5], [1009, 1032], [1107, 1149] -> 1.00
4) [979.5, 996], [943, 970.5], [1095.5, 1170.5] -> -2.63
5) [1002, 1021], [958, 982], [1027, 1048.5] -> -4.13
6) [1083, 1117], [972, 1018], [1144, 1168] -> 3.44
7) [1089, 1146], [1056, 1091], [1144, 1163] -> 2.16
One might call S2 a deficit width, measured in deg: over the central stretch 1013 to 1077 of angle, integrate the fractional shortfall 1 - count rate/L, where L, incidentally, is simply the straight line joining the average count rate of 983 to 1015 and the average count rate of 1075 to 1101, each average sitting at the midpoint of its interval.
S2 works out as 9.76 deg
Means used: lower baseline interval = 190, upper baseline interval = 170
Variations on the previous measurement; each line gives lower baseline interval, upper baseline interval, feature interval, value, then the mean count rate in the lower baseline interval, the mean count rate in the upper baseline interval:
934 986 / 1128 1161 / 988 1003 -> -0.69 deg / 183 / 181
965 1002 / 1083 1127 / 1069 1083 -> 0.73 deg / 200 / 175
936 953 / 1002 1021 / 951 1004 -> -4.98 deg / 162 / 184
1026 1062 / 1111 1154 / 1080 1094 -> -1.46 deg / 135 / 176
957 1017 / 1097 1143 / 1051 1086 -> 2.82 deg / 195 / 176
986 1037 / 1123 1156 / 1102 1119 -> -0.53 deg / 178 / 176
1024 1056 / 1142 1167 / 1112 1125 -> -0.11 deg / 130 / 193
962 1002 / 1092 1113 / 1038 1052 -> 6.37 deg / 200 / 178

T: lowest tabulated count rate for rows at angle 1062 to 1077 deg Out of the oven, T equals 169.5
